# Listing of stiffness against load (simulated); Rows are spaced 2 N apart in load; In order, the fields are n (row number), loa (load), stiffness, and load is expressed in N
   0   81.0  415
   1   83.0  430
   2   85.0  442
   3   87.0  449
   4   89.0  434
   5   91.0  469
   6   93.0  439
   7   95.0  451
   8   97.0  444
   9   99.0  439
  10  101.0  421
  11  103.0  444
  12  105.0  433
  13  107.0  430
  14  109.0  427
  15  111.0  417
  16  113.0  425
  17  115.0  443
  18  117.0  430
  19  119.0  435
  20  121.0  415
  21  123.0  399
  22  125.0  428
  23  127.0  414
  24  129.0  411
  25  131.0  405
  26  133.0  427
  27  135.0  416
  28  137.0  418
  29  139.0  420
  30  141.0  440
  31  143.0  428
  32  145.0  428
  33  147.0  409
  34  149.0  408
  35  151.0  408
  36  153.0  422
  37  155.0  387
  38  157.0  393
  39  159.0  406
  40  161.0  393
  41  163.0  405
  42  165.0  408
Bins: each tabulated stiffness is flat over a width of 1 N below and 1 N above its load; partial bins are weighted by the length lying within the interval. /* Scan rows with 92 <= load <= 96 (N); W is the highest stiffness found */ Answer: 451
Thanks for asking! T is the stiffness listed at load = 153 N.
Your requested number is 422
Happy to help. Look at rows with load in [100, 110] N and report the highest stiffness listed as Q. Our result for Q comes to 444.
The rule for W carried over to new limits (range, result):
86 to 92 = 469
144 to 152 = 428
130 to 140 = 427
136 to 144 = 440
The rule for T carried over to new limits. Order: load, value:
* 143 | 428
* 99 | 439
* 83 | 430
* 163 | 405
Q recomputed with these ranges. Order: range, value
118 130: 435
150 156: 422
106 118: 443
